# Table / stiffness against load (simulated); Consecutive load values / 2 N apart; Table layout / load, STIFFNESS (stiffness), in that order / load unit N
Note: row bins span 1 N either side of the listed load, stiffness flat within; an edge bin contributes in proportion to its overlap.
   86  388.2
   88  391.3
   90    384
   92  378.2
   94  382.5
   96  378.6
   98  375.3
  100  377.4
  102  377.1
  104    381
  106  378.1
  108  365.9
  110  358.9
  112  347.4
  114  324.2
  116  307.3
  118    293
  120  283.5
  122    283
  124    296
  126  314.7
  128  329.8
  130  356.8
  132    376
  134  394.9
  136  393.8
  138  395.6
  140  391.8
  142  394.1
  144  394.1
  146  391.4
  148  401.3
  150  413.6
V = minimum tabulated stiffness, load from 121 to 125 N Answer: 283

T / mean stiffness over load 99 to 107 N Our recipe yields 378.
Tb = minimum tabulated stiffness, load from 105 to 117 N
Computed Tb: 307.3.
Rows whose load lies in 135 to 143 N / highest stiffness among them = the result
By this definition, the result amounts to 395.6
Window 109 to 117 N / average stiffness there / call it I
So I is 334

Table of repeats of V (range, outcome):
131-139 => 376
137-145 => 391.8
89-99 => 375.3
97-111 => 358.9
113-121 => 283.5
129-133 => 356.8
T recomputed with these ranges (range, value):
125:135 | 354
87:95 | 384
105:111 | 368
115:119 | 300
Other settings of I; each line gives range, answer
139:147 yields 393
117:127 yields 294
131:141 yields 390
